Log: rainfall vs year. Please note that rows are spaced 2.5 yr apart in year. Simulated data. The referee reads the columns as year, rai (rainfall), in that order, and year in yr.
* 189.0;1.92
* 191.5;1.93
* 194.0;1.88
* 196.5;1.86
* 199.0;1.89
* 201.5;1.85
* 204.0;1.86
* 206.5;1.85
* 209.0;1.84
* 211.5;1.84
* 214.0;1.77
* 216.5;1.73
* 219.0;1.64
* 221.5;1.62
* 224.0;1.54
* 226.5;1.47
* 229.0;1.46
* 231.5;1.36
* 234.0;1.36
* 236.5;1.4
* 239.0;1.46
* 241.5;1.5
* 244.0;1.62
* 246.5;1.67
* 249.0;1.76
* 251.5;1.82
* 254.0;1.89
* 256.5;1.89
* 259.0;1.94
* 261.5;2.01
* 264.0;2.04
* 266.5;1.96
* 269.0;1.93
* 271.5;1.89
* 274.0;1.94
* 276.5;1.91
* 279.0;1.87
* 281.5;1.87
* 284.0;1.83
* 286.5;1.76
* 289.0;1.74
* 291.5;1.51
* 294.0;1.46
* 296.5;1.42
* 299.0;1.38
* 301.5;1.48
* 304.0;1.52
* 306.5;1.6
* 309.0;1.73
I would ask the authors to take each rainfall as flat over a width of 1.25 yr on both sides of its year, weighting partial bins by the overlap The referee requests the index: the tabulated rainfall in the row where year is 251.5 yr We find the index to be 1.82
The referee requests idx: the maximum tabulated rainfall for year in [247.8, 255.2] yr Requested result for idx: 1.89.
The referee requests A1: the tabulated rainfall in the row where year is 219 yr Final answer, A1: 1.64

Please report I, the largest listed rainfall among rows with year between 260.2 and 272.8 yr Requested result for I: 2.04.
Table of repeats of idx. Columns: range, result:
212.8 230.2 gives 1.77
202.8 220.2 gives 1.86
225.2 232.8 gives 1.47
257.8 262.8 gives 2.01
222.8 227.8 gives 1.54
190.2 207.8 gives 1.93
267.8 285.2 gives 1.94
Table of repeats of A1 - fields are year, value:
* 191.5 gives 1.93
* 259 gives 1.94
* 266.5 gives 1.96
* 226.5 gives 1.47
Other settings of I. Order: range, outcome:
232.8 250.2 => 1.76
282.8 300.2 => 1.83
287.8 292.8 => 1.74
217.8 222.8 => 1.64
